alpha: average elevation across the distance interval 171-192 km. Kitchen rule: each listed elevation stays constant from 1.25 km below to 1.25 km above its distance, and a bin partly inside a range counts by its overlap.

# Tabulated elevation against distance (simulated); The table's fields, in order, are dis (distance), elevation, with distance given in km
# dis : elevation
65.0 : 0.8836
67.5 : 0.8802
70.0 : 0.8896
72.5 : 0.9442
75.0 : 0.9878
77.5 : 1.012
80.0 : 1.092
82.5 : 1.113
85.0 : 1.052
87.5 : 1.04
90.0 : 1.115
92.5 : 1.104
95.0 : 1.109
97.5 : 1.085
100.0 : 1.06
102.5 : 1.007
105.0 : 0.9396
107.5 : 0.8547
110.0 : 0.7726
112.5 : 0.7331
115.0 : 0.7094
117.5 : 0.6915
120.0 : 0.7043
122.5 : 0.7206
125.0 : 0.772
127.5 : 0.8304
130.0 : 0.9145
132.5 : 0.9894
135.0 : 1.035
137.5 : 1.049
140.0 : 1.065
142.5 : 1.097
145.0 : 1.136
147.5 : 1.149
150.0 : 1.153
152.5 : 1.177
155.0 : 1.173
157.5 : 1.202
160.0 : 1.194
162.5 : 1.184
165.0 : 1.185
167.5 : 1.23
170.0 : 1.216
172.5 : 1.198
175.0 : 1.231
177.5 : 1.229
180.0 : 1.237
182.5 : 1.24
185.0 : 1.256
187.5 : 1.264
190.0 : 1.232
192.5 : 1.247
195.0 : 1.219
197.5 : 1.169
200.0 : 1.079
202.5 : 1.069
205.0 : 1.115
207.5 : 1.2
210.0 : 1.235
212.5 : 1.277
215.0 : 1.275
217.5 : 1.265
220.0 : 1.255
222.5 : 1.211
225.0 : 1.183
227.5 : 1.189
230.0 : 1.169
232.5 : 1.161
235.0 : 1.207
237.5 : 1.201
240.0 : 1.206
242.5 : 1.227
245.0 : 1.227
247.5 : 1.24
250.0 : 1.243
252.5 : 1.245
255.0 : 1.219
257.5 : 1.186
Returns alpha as 1.24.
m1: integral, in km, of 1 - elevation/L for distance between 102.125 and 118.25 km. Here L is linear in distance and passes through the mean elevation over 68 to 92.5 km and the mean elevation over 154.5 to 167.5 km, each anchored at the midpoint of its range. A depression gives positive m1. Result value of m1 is 4.1 km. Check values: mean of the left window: 1.03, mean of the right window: 1.19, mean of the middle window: 0.809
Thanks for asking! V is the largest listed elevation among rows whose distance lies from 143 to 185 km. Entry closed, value 1.256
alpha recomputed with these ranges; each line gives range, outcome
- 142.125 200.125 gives 1.2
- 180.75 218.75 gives 1.21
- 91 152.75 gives 0.951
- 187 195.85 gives 1.24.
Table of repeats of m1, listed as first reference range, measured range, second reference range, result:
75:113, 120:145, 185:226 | 3.3 km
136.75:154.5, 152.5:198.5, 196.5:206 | -4.2 km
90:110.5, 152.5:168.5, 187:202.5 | -1.0 km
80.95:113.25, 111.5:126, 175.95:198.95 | 4.6 km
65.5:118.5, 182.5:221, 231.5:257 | -2.2 km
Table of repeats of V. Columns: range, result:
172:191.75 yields 1.264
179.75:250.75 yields 1.277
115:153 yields 1.177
